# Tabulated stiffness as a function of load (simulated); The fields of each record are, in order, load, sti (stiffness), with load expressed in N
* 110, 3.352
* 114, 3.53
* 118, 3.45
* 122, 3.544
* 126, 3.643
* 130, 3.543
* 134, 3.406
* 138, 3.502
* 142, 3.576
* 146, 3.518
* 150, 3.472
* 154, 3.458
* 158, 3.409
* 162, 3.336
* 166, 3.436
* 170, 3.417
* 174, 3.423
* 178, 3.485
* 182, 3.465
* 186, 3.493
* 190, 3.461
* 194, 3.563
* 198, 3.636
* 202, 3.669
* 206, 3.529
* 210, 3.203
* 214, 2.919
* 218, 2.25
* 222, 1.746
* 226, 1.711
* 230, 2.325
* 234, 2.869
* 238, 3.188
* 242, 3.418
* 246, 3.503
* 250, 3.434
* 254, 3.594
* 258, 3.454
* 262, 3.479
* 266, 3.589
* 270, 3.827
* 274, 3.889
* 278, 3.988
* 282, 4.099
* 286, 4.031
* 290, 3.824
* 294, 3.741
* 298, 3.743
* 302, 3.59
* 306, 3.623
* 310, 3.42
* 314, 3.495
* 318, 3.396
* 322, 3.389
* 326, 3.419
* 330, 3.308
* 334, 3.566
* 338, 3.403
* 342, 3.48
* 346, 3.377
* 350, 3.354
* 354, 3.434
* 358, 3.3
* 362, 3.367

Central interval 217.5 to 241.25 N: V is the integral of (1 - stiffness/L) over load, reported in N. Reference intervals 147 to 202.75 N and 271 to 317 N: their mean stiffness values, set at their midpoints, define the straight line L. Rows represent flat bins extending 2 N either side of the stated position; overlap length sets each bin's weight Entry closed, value 7.9 N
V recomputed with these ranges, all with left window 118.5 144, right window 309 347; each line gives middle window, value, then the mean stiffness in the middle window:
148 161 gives 0.30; 3.44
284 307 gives -2.14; 3.76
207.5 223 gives 3.89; 2.61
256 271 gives -0.48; 3.57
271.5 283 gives -1.74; 3.98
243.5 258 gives -0.13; 3.5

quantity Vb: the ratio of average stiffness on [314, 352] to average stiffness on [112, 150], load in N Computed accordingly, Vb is 0.97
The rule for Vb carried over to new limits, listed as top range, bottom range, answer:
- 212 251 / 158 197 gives 0.79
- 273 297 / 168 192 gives 1.13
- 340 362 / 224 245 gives 1.24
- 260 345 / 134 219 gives 1.07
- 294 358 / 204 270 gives 1.14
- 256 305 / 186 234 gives 1.28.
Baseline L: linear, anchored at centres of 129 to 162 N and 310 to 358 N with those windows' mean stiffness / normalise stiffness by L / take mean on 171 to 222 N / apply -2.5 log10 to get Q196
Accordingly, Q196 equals 0.06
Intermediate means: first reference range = 3.47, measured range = 3.28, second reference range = 3.42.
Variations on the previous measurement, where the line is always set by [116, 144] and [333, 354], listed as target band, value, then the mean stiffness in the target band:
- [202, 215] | 0.06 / 3.31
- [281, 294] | -0.14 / 3.94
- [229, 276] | 0.02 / 3.4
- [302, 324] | -0.01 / 3.48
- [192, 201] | -0.03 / 3.61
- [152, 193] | 0.02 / 3.44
